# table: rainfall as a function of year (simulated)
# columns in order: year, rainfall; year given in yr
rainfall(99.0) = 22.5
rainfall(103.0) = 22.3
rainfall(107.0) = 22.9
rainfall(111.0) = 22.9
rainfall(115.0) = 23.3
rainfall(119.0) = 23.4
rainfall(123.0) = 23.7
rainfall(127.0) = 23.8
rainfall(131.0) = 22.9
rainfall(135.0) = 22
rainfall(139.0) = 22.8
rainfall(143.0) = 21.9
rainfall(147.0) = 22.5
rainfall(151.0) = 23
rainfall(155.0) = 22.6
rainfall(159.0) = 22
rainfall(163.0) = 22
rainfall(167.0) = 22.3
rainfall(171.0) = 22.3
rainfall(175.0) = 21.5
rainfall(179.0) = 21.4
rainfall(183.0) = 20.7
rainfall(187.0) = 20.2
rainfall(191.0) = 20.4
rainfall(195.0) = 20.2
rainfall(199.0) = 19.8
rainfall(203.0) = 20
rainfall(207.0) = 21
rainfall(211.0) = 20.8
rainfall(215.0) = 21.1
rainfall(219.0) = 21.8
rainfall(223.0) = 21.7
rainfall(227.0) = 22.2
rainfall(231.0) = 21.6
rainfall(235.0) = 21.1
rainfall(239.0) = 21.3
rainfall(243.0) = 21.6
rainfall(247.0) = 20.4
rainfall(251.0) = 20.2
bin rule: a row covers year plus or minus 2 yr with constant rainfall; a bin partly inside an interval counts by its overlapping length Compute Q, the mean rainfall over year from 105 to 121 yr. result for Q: 23.1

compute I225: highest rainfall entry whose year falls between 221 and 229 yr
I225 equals 22.2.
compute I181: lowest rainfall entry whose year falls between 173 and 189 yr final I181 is 20.2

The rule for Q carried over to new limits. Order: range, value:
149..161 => 22.5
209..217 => 21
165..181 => 21.9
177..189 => 20.8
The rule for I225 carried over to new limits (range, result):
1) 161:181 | 22.3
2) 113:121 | 23.4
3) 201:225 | 21.8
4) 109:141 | 23.8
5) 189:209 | 21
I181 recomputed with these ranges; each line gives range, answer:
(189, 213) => 19.8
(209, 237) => 20.8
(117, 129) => 23.4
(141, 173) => 21.9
